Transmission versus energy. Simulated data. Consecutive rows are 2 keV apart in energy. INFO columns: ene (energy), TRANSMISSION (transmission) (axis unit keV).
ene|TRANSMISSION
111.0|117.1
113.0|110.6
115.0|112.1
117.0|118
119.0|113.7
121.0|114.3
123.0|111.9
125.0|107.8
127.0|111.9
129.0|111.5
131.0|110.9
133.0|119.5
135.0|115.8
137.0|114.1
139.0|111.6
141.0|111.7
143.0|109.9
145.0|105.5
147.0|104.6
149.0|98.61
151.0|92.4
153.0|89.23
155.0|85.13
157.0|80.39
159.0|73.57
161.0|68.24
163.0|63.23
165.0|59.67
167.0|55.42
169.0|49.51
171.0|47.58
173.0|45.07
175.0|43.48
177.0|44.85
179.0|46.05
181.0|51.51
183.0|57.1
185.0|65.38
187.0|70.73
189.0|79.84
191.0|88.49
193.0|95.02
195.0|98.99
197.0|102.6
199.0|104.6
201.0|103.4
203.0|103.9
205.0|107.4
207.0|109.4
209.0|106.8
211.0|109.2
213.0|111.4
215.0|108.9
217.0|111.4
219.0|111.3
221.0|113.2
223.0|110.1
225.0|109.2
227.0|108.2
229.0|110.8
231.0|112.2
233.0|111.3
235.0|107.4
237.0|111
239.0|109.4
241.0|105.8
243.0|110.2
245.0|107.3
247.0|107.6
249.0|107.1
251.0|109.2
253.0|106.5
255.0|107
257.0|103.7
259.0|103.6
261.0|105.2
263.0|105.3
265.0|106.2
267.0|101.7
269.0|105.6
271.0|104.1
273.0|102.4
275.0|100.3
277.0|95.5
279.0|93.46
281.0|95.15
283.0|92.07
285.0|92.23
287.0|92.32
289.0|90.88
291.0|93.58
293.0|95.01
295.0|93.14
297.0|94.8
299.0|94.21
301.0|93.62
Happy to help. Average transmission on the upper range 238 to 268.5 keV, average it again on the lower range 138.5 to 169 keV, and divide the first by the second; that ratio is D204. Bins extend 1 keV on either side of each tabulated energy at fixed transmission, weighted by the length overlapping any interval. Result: 1.2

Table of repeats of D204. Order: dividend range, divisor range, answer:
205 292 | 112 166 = 1.04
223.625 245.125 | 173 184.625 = 2.22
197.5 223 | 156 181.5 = 1.93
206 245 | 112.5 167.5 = 1.10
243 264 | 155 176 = 1.78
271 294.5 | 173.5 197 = 1.39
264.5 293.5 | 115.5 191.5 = 1.14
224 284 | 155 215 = 1.35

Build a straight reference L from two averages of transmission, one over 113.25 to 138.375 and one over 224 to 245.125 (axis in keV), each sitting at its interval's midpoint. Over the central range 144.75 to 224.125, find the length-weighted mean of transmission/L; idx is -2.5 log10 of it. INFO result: 0.30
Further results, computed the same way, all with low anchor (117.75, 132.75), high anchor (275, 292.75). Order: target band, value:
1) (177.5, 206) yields 0.24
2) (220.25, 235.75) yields -0.10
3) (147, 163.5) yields 0.29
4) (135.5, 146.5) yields 0.00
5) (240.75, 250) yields -0.10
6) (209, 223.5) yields -0.09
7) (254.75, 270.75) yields -0.09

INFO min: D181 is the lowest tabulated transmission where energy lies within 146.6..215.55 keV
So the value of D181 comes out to 43.48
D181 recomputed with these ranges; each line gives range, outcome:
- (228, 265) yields 103.6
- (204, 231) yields 106.8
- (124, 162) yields 68.24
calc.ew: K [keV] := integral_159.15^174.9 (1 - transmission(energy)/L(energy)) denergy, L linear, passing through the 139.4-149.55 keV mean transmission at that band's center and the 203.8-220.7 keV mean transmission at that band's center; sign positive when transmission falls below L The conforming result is 7.6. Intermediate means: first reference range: 107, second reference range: 110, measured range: 55.8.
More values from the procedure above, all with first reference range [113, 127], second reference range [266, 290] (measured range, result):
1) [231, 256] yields -1.97 keV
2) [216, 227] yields -0.86 keV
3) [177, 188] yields 5.12 keV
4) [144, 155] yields 1.30 keV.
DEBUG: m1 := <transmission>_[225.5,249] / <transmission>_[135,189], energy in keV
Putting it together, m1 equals 1.44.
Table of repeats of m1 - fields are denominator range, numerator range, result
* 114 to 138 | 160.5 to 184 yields 0.46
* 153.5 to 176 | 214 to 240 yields 1.79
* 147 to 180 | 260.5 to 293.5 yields 1.48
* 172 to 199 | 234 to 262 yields 1.54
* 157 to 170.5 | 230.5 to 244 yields 1.75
